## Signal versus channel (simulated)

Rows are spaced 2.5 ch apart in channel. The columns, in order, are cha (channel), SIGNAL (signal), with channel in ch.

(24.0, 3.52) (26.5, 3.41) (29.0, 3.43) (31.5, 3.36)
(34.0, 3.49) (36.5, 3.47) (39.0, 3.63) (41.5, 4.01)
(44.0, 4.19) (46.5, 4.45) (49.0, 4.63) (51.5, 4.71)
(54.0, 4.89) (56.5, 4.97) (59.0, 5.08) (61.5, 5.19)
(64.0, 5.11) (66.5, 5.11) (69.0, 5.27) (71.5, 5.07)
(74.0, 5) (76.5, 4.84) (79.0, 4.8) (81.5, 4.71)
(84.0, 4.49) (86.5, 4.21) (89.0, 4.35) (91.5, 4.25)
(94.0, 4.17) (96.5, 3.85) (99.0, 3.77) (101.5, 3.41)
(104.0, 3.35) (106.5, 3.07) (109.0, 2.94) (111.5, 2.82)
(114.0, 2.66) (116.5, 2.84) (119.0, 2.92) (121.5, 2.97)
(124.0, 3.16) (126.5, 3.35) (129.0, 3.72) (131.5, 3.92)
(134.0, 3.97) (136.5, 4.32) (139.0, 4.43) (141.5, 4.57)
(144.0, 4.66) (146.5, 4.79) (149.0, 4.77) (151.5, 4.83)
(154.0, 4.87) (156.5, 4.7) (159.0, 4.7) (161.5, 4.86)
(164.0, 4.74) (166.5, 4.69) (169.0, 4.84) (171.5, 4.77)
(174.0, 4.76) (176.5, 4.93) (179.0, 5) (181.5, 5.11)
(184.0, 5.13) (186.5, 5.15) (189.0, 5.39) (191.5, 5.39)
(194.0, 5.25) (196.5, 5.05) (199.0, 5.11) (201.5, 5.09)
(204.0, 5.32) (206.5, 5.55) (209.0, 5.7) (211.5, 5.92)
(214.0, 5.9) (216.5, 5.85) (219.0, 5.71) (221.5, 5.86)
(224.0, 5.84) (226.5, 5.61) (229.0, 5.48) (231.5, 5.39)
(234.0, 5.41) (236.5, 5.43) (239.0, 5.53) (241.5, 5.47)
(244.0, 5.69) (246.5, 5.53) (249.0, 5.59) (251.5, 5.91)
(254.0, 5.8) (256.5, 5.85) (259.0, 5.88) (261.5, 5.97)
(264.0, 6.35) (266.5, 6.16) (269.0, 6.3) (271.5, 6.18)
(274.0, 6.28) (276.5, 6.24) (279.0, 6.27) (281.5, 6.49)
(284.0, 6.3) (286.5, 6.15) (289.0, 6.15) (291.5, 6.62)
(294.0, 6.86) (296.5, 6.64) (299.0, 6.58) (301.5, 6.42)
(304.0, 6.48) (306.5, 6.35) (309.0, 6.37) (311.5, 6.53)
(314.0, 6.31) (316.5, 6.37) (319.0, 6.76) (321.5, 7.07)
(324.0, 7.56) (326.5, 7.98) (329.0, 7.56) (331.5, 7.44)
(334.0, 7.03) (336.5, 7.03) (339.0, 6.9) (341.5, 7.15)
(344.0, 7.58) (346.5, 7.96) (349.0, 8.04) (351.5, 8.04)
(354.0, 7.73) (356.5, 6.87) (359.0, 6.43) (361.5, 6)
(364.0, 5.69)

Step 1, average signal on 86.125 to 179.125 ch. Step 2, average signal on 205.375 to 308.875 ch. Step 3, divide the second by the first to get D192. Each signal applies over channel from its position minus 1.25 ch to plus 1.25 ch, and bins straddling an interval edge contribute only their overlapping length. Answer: 1.5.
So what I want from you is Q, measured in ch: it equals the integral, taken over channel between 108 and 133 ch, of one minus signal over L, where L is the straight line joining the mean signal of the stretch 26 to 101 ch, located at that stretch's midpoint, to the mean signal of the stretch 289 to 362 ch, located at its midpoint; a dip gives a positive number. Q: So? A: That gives 9.2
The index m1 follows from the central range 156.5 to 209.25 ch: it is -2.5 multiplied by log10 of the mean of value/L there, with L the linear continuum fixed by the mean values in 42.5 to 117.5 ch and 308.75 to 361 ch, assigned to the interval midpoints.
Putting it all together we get 0.08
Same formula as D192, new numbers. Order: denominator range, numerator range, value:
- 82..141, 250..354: 1.84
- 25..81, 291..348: 1.56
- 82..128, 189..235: 1.58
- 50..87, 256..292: 1.27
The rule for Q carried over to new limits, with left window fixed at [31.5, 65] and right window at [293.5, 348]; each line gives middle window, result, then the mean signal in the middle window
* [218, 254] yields 3.22 ch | 5.61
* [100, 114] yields 5.26 ch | 3.09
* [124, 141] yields 4.17 ch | 3.92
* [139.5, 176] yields 4.56 ch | 4.75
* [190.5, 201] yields 1.08 ch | 5.19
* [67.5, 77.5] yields -0.91 ch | 5.05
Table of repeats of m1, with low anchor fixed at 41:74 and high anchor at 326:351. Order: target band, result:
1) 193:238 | 0.15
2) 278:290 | 0.11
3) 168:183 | 0.21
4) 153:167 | 0.21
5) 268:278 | 0.10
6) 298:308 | 0.11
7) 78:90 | 0.13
